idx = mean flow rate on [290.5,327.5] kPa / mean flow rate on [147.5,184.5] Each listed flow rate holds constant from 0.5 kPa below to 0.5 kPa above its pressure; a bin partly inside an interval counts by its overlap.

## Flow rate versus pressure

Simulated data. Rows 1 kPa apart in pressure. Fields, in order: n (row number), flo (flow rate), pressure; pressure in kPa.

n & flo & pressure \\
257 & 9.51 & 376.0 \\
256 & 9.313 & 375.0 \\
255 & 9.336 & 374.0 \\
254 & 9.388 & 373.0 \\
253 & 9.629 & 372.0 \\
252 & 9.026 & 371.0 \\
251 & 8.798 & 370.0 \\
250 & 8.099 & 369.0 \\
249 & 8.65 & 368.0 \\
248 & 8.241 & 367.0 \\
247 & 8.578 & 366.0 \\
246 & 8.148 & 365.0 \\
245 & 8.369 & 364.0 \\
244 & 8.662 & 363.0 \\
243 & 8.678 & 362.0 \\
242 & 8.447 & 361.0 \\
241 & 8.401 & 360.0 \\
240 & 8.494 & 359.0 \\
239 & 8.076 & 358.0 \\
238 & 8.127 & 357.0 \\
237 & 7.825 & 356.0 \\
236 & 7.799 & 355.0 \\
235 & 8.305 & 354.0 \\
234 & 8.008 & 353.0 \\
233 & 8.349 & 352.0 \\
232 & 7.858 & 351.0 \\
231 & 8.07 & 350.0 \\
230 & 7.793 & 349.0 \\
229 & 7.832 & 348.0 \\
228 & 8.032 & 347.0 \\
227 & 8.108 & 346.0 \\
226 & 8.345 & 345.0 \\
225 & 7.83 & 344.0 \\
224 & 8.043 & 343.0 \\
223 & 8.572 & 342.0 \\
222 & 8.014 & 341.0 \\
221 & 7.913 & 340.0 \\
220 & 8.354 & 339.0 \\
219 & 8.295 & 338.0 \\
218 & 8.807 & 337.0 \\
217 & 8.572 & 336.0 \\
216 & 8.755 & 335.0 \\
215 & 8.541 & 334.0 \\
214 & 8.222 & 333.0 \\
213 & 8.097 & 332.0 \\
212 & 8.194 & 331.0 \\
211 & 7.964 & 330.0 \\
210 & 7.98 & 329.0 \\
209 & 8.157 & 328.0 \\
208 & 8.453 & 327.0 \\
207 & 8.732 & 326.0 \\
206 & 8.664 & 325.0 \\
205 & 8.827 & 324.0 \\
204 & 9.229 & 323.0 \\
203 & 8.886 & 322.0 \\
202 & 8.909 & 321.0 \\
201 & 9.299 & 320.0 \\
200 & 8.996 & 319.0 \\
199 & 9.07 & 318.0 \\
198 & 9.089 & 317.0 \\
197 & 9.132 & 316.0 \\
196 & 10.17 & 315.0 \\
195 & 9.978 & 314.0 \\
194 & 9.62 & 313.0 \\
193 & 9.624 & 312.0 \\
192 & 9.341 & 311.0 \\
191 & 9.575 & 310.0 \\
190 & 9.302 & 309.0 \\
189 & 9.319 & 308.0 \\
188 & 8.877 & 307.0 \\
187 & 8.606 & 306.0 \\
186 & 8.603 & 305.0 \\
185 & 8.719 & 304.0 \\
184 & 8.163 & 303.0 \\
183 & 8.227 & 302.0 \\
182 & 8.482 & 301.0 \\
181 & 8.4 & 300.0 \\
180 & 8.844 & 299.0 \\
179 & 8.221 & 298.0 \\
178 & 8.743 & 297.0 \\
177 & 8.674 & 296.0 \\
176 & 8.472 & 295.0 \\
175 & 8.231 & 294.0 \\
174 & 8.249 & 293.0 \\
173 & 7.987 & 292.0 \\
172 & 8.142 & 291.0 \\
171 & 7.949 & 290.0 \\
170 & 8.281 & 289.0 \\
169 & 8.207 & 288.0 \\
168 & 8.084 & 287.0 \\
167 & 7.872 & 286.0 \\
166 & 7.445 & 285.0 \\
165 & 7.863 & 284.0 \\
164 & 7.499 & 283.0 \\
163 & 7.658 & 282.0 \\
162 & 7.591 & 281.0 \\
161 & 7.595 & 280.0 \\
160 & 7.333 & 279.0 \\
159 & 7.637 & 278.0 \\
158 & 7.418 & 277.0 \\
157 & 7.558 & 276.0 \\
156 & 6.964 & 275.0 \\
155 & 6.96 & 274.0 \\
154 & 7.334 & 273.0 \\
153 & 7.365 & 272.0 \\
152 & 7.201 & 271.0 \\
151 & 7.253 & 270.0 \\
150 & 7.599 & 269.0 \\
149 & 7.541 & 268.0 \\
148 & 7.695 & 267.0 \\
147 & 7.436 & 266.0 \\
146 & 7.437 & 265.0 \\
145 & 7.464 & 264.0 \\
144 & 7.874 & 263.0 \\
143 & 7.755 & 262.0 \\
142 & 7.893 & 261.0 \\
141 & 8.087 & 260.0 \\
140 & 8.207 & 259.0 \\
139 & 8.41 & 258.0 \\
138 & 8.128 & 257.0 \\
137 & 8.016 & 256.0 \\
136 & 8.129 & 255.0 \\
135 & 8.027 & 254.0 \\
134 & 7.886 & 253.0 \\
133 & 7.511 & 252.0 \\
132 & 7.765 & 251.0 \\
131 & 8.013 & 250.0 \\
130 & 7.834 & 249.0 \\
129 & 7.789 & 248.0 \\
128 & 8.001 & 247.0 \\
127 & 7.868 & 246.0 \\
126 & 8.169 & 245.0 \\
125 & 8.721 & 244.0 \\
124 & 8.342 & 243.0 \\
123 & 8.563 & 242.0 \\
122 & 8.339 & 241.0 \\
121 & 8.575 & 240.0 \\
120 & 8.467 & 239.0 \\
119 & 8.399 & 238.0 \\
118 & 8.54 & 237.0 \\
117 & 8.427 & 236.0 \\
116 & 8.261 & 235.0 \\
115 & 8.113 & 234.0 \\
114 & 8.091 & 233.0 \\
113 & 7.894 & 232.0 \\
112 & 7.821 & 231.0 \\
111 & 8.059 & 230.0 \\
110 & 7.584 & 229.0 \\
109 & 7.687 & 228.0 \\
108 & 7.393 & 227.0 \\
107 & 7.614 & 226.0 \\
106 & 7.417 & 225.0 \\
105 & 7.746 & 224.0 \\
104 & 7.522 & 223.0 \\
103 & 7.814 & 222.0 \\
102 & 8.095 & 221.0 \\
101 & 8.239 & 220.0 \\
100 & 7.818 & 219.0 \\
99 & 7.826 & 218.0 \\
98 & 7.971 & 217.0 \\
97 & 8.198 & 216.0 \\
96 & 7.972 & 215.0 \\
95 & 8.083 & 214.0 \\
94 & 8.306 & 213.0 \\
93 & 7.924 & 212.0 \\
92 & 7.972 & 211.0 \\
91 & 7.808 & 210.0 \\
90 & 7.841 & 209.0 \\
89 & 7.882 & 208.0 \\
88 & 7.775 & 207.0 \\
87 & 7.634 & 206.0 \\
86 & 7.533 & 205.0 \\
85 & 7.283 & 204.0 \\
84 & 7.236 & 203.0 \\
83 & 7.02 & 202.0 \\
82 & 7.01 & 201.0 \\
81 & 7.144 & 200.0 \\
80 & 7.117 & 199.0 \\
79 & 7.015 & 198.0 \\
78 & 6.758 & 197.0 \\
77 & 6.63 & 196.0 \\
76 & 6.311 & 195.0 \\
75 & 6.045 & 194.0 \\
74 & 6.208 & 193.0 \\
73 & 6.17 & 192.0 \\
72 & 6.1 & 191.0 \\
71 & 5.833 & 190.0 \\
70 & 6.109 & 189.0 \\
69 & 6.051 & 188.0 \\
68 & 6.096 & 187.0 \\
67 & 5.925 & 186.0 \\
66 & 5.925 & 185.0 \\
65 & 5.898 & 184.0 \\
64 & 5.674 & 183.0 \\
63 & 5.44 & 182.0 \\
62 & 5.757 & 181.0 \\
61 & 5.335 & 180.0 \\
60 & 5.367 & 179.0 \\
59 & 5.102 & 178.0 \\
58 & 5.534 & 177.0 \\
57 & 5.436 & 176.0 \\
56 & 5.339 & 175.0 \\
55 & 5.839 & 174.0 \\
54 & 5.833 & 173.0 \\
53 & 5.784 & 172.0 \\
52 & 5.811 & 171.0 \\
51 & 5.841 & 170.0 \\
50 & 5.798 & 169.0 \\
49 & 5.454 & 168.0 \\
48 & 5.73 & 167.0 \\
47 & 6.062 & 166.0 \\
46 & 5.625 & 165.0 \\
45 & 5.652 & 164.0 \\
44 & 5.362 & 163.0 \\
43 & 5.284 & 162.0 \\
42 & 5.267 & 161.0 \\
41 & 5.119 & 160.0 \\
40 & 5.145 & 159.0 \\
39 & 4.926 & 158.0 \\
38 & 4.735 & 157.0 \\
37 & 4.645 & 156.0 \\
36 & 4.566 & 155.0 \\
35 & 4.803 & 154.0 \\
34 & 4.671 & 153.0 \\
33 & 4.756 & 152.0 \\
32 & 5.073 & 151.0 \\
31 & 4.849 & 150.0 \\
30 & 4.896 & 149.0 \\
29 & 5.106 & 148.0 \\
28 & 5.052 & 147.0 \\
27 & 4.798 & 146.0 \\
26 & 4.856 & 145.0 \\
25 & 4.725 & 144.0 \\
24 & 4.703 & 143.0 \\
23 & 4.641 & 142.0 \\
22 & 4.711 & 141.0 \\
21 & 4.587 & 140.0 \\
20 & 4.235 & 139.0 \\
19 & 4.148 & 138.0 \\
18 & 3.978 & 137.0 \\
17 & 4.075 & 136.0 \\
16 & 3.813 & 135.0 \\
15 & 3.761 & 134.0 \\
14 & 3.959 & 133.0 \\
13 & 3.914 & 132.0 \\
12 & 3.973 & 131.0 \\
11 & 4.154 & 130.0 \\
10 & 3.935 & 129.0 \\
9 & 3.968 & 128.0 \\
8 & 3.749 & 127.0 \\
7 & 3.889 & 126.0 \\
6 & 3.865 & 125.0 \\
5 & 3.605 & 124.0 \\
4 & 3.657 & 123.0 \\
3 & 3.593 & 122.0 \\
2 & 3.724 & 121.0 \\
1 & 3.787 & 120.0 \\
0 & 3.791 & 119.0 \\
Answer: 1.7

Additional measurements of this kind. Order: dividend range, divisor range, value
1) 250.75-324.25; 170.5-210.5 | 1.29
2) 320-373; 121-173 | 1.79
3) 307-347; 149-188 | 1.62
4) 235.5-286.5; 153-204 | 1.35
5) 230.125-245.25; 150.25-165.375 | 1.65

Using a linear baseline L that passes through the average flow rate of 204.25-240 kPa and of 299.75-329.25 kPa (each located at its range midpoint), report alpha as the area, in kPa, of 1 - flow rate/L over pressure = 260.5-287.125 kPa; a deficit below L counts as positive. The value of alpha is 3.1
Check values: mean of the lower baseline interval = 7.94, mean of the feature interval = 7.52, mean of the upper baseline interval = 8.96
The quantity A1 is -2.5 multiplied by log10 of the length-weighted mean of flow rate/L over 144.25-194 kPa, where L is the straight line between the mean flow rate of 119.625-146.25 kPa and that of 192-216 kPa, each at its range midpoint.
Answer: 0.05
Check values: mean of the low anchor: 4.1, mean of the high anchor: 7.32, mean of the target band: 5.44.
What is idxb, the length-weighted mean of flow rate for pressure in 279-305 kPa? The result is 8.14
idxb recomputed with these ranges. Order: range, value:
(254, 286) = 7.63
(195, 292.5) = 7.78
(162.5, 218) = 6.49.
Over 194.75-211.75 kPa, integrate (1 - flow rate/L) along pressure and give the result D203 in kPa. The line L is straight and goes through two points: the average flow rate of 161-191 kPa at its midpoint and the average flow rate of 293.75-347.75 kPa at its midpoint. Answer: -2.9 kPa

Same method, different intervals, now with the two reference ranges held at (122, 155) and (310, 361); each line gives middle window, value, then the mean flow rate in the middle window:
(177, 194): -1.5 kPa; 5.81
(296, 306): -0.9 kPa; 8.5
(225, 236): -2.7 kPa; 7.86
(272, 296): -1.1 kPa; 7.76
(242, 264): -4.1 kPa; 8.02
